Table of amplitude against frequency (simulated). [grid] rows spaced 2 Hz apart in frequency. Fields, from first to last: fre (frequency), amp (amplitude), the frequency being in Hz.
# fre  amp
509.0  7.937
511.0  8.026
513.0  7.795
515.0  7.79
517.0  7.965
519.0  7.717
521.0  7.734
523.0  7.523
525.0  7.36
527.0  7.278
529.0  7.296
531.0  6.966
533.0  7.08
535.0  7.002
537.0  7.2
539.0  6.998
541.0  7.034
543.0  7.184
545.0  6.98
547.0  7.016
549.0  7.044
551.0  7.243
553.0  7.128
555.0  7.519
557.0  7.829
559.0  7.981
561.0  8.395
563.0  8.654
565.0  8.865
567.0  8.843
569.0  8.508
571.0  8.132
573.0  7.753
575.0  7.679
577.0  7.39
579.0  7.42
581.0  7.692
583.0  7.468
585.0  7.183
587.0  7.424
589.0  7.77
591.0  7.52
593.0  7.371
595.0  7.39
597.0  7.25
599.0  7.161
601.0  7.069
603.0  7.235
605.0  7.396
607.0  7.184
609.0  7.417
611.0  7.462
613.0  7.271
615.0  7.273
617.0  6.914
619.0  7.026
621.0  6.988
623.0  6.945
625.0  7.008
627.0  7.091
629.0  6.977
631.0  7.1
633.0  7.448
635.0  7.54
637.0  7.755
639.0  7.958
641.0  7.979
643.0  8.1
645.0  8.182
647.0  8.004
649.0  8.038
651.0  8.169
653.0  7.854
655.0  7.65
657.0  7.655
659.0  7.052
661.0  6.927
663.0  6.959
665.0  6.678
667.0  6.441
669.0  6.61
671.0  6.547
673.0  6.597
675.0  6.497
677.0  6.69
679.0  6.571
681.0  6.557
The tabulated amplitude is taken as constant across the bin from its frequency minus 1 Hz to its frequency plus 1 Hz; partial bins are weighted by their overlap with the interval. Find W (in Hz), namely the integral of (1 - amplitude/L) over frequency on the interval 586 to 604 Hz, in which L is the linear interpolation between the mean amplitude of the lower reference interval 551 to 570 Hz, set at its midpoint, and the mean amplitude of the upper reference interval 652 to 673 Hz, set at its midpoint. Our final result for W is 0.9 Hz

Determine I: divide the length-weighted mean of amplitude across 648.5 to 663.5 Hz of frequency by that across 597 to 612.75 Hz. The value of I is 1.0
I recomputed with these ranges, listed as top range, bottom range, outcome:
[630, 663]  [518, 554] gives 1.07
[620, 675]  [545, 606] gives 0.96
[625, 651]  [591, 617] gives 1.05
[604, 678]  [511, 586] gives 0.96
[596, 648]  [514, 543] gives 1.00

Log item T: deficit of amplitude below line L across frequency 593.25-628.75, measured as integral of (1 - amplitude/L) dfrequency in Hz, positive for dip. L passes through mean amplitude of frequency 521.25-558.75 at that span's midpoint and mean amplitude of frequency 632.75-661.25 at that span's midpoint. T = 1.9 Hz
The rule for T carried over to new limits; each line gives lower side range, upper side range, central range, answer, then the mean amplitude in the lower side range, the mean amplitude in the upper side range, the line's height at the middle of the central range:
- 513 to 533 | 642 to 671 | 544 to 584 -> -1.6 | 7.51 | 7.42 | 7.48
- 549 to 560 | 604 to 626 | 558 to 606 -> -2.5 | 7.49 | 7.17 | 7.35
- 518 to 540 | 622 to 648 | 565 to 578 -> -1.3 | 7.29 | 7.55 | 7.39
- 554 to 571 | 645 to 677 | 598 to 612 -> 1.0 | 8.31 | 7.19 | 7.83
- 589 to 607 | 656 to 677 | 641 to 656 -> -2.3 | 7.32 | 6.79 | 6.93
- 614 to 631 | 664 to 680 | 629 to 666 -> -4.3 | 7.03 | 6.58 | 6.8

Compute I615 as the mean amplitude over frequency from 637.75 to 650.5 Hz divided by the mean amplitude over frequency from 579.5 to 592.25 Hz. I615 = 1.1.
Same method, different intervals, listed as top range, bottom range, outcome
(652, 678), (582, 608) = 0.94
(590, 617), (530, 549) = 1.03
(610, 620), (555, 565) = 0.88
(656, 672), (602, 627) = 0.96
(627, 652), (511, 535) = 1.03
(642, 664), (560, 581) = 0.94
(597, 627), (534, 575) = 0.94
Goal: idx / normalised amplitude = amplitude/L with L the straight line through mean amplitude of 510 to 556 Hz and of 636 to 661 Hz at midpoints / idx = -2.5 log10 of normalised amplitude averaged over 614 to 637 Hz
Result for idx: 0.09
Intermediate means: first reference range 7.34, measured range 7.15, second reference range 7.83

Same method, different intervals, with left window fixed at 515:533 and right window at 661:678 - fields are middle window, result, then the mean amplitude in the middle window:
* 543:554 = 0.04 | 7.09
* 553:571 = -0.14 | 8.25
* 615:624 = -0.01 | 7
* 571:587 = -0.06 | 7.55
